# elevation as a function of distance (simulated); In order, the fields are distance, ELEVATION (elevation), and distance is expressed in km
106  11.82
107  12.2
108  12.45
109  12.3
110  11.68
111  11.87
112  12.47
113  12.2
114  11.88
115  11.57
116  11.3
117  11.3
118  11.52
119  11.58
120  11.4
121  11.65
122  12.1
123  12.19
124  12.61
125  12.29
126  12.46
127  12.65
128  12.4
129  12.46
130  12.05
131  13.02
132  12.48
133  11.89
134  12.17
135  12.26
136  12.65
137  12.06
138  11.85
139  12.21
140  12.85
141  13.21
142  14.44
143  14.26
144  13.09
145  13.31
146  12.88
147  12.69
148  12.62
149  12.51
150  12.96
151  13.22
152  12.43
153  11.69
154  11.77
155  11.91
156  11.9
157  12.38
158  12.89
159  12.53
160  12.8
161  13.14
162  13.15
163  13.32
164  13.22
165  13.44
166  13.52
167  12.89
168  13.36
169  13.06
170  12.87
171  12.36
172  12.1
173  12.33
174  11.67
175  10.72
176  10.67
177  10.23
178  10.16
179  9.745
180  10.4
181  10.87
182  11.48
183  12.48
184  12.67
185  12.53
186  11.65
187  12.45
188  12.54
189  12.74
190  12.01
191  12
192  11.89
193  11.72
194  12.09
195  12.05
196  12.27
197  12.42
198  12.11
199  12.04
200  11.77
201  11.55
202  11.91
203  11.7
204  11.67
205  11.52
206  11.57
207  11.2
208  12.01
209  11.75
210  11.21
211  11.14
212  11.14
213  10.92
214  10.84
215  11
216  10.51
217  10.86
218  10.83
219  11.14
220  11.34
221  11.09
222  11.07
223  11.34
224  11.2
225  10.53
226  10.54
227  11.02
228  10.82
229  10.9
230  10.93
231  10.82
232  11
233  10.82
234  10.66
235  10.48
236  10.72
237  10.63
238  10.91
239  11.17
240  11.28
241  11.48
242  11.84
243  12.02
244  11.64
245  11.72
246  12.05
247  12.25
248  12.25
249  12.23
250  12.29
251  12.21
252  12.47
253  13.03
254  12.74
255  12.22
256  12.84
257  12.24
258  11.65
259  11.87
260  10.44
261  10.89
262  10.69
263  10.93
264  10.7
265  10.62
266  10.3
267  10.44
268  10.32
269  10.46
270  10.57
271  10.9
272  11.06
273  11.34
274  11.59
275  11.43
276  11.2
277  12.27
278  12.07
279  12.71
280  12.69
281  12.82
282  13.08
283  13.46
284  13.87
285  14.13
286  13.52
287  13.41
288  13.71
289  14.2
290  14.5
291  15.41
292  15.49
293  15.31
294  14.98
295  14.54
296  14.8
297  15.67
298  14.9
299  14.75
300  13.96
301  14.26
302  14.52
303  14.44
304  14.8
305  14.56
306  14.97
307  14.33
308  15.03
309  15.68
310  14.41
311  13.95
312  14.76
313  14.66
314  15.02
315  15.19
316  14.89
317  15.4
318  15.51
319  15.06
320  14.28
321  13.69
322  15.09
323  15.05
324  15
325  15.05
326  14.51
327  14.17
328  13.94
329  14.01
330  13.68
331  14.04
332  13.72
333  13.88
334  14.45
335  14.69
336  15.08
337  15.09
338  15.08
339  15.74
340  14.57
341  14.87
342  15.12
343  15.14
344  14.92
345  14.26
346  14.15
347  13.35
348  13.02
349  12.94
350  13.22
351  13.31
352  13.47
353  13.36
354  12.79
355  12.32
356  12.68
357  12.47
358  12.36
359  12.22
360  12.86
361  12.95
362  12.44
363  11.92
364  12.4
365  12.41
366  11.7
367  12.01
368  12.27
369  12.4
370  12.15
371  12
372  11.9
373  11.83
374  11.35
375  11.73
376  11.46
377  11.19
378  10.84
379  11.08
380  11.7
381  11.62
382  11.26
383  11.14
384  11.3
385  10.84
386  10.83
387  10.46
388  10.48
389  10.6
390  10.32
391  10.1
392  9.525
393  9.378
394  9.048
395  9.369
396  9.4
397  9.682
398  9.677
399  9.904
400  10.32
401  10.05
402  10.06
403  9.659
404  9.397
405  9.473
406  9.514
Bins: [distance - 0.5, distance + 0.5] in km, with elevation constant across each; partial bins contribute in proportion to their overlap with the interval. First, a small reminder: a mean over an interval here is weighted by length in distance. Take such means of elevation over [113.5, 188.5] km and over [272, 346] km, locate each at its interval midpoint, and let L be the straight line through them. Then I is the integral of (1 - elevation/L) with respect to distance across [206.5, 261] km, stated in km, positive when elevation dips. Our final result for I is 7.9 km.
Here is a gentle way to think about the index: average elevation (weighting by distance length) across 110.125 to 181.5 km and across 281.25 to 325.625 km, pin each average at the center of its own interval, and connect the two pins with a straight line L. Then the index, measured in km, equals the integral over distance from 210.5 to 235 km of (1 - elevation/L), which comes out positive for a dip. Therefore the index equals 4.5 km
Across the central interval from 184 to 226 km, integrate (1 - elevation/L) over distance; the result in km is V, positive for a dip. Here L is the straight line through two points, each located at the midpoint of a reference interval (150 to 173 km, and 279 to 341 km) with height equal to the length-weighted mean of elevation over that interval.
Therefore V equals 5.2 km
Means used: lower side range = 12.7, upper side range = 14.5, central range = 11.6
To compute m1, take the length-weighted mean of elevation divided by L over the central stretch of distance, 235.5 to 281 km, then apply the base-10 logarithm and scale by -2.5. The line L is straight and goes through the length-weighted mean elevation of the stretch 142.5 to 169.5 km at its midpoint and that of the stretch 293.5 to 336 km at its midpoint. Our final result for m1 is 0.21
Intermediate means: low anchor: 12.8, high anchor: 14.6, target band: 11.6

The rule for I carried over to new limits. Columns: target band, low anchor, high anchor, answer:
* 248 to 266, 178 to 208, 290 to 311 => 2.44 km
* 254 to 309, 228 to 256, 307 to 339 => 0.76 km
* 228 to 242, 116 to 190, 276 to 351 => 2.53 km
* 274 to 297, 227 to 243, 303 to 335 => -0.76 km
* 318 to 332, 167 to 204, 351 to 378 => -2.62 km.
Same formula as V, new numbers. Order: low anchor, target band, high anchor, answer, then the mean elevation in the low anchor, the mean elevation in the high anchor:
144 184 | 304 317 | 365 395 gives -3.8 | 12.3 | 11.1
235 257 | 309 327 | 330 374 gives -2.7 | 11.9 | 13.3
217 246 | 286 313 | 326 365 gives -4.3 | 11.1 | 13.7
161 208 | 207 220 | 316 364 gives 1.3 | 12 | 14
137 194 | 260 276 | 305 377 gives 2.8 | 12.3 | 13.7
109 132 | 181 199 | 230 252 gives -0.7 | 12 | 11.5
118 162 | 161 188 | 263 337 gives 1.4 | 12.5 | 13.7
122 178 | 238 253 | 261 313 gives 1.2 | 12.5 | 13.2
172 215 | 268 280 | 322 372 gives 1.2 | 11.6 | 13.6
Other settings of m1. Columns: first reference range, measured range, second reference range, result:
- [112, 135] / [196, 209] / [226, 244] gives -0.04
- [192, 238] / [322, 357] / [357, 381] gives -0.19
